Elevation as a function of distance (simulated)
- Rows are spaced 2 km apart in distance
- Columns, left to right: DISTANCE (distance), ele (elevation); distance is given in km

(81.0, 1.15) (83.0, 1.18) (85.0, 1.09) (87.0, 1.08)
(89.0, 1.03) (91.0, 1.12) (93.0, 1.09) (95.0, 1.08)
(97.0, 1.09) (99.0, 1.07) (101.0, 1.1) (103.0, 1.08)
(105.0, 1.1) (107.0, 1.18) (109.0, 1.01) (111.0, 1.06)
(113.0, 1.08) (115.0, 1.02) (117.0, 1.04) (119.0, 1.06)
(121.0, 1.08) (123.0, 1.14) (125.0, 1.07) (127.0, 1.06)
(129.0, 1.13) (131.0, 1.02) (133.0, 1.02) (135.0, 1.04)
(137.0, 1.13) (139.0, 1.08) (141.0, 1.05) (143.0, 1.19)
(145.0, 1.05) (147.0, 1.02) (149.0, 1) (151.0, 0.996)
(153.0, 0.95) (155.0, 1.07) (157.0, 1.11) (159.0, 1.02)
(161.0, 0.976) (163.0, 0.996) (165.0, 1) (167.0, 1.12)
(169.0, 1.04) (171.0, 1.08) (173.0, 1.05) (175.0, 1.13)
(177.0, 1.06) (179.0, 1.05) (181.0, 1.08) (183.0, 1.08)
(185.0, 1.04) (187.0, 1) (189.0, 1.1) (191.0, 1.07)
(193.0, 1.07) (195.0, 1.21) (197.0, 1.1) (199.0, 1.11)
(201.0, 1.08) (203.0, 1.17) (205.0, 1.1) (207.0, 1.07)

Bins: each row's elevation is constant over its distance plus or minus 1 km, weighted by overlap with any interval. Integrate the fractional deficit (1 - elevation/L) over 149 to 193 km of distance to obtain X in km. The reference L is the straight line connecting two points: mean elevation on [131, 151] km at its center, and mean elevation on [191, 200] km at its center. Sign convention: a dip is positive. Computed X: 1.7 km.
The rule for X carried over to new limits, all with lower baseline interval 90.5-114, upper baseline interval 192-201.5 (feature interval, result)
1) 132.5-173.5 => 2.1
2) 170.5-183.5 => 0.4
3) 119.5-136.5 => 0.4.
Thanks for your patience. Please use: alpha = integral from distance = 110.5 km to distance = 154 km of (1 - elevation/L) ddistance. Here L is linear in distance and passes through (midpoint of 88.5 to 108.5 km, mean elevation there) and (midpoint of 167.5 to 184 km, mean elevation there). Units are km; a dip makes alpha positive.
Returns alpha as 1.0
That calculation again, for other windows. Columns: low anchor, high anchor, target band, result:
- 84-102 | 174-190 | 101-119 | 0.1 km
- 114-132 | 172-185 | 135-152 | 0.1 km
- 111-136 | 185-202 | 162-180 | 0.4 km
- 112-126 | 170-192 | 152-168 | 0.6 km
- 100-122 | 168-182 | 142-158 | 0.3 km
